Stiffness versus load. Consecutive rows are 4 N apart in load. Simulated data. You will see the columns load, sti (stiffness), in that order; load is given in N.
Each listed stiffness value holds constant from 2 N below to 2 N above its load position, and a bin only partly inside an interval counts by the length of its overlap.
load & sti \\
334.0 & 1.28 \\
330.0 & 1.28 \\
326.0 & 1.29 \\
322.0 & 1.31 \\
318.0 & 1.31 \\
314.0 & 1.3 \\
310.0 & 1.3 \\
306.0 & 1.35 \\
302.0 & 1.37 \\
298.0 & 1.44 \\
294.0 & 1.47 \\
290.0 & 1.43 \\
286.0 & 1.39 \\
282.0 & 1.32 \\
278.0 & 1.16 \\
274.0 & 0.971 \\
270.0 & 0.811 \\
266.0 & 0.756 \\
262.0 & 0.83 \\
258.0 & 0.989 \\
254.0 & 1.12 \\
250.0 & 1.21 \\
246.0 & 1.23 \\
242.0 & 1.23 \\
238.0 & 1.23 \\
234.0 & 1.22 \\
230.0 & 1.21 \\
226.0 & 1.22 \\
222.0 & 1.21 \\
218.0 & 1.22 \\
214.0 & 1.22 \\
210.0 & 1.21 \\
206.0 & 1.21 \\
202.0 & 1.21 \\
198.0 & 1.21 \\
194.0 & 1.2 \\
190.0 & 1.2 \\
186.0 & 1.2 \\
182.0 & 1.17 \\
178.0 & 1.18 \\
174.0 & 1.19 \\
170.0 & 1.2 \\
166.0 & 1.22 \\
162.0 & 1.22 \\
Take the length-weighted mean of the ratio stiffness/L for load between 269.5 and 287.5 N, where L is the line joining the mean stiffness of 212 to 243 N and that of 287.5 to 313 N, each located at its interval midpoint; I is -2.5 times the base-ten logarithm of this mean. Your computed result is 0.17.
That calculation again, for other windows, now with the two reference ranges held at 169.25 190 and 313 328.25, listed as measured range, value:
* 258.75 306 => 0.08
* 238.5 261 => 0.09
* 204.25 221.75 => 0.00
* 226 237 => 0.01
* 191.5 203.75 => 0.00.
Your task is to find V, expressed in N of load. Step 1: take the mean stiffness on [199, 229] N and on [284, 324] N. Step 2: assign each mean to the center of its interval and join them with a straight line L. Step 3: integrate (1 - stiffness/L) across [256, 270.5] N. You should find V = 5.00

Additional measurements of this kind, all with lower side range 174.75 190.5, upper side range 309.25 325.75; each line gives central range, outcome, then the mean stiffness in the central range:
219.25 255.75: 0.72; 1.21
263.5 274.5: 3.78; 0.828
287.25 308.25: -2.02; 1.41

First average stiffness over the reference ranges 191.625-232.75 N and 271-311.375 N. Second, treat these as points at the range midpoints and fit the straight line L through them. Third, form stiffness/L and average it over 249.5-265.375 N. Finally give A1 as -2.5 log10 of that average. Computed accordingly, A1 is 0.26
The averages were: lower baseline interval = 1.21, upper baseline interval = 1.31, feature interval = 0.997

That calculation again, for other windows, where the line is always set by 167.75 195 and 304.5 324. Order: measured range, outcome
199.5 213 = 0.00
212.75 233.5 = 0.01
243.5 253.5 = 0.04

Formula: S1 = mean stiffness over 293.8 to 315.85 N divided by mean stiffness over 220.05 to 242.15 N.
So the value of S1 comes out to 1.12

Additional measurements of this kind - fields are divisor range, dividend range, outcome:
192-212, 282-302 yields 1.17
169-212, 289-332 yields 1.13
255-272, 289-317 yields 1.59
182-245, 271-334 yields 1.08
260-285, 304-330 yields 1.32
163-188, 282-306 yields 1.18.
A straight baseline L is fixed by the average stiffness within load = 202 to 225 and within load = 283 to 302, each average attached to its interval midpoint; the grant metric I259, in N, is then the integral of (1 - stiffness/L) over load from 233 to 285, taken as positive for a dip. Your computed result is 9.52 N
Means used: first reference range 1.21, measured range 1.09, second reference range 1.42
